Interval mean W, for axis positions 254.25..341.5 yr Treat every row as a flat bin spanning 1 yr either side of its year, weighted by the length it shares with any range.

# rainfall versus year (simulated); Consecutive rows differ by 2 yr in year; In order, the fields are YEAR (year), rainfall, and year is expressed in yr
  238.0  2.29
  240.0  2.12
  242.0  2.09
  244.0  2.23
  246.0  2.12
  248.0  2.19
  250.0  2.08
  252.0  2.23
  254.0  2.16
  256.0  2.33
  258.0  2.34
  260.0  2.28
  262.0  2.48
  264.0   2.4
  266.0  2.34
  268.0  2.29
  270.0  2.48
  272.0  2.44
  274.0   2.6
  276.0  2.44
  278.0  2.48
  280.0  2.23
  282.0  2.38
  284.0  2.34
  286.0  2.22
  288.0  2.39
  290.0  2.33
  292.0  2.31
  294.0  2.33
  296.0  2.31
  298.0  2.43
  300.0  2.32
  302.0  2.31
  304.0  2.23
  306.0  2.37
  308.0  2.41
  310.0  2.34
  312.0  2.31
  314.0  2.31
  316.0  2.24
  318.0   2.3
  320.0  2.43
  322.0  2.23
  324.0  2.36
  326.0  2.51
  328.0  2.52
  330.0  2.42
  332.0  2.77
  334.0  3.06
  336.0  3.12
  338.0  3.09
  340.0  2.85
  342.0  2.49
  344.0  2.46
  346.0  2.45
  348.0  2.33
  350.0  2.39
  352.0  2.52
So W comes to 2.43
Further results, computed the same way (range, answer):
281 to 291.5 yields 2.33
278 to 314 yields 2.33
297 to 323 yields 2.33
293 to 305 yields 2.32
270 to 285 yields 2.42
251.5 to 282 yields 2.37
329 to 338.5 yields 2.88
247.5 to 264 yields 2.27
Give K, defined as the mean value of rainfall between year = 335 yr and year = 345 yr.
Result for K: 2.8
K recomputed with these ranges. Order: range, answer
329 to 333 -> 2.59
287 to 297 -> 2.33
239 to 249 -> 2.15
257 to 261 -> 2.31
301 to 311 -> 2.33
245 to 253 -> 2.16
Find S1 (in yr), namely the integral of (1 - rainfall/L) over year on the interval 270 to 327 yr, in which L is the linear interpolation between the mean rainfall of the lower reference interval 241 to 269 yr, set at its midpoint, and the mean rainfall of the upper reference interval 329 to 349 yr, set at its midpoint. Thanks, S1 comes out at 2.9 yr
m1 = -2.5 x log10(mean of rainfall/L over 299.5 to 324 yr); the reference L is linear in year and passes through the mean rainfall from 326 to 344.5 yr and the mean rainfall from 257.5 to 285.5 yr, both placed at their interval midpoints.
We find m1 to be 0.13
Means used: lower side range 2.39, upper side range 2.75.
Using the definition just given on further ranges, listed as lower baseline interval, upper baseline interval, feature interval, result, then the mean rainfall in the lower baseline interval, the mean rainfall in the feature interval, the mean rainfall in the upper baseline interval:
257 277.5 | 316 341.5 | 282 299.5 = 0.07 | 2.41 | 2.33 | 2.62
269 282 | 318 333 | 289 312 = 0.05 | 2.44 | 2.33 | 2.45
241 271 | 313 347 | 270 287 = -0.02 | 2.27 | 2.4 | 2.57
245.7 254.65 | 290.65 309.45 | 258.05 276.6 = -0.09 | 2.16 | 2.41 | 2.34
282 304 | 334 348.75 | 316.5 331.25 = 0.08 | 2.33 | 2.4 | 2.72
